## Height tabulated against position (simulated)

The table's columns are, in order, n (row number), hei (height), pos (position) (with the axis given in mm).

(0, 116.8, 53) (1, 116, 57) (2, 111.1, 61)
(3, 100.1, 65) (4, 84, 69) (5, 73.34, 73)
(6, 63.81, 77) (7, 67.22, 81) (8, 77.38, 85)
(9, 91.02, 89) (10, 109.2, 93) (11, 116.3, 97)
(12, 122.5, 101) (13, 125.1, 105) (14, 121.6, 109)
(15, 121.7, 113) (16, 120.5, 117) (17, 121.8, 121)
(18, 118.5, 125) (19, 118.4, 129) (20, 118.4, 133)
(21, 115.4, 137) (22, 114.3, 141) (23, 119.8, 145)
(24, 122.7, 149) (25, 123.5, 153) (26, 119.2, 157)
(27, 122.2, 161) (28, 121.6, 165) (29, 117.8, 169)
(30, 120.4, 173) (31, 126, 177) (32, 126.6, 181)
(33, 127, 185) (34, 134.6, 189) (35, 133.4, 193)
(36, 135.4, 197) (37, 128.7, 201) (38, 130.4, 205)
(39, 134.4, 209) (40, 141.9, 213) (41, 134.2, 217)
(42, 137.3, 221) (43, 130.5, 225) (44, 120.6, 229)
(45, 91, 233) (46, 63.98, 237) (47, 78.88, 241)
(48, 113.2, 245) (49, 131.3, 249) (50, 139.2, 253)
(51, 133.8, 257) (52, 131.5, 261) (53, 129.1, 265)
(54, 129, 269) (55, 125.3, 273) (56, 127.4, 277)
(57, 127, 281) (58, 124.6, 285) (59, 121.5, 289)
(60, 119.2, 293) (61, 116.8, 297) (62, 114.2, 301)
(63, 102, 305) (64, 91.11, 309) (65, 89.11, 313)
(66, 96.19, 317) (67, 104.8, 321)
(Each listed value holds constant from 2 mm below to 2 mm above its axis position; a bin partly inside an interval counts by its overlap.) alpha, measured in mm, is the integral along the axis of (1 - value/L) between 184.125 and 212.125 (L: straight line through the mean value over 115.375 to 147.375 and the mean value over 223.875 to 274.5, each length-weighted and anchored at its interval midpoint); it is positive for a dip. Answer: -3.7 mm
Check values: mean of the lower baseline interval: 118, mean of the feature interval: 133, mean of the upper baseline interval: 116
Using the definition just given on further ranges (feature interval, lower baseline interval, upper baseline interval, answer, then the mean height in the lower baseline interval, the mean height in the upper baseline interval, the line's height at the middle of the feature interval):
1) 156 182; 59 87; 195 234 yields -1.7 mm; 82.4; 129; 114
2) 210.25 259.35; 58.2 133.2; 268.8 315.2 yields -2.9 mm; 104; 115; 112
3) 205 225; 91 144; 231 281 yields -3.1 mm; 119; 117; 117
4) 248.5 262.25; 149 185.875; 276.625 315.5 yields -2.2 mm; 123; 112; 116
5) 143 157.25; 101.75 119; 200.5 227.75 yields 0.6 mm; 122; 134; 127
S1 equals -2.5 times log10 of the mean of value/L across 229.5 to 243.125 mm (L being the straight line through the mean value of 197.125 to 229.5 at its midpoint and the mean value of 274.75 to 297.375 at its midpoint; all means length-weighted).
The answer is 0.49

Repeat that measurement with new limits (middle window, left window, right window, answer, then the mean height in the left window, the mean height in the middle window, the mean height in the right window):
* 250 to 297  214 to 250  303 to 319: -0.24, 112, 128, 94.6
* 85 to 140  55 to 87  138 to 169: -0.12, 86.6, 115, 120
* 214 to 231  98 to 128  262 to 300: -0.07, 121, 131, 124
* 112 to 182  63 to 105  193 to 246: -0.15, 92.1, 120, 119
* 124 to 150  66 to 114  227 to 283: -0.15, 97.3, 118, 117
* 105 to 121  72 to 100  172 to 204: -0.23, 87.2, 122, 129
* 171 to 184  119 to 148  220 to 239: -0.10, 118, 125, 107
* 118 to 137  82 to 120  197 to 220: -0.02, 111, 119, 134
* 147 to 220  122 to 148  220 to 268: -0.09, 118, 128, 117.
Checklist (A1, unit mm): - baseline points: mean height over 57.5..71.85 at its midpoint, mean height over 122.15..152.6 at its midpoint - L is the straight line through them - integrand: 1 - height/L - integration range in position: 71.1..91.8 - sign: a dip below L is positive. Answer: 5.5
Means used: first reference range 98.8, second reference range 119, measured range 75.9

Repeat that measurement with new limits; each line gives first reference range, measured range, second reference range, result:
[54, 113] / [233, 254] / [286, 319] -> 0.5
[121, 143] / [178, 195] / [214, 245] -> -2.6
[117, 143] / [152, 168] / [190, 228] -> 0.3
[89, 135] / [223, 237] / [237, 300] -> 1.6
